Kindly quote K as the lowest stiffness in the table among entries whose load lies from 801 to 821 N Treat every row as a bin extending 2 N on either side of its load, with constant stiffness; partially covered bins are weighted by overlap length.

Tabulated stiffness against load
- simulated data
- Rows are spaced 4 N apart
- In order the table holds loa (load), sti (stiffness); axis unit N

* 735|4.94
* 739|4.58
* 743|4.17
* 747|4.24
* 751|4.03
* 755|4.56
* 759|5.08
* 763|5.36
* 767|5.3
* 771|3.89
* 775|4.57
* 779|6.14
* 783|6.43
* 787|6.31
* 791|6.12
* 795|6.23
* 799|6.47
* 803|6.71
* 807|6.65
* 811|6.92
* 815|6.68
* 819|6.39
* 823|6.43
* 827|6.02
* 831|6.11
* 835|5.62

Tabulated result 6.39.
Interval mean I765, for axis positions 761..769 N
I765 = 5.33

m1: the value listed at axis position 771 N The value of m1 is 3.89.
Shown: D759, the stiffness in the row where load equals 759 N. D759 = 5.08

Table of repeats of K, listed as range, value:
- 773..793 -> 4.57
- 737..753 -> 4.03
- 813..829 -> 6.02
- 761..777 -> 3.89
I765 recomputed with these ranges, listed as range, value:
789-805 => 6.38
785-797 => 6.22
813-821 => 6.54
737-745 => 4.38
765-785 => 5.27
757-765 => 5.22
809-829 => 6.49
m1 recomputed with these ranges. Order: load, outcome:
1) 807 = 6.65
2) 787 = 6.31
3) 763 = 5.36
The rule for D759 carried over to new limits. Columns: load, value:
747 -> 4.24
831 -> 6.11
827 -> 6.02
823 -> 6.43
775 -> 4.57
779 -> 6.14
